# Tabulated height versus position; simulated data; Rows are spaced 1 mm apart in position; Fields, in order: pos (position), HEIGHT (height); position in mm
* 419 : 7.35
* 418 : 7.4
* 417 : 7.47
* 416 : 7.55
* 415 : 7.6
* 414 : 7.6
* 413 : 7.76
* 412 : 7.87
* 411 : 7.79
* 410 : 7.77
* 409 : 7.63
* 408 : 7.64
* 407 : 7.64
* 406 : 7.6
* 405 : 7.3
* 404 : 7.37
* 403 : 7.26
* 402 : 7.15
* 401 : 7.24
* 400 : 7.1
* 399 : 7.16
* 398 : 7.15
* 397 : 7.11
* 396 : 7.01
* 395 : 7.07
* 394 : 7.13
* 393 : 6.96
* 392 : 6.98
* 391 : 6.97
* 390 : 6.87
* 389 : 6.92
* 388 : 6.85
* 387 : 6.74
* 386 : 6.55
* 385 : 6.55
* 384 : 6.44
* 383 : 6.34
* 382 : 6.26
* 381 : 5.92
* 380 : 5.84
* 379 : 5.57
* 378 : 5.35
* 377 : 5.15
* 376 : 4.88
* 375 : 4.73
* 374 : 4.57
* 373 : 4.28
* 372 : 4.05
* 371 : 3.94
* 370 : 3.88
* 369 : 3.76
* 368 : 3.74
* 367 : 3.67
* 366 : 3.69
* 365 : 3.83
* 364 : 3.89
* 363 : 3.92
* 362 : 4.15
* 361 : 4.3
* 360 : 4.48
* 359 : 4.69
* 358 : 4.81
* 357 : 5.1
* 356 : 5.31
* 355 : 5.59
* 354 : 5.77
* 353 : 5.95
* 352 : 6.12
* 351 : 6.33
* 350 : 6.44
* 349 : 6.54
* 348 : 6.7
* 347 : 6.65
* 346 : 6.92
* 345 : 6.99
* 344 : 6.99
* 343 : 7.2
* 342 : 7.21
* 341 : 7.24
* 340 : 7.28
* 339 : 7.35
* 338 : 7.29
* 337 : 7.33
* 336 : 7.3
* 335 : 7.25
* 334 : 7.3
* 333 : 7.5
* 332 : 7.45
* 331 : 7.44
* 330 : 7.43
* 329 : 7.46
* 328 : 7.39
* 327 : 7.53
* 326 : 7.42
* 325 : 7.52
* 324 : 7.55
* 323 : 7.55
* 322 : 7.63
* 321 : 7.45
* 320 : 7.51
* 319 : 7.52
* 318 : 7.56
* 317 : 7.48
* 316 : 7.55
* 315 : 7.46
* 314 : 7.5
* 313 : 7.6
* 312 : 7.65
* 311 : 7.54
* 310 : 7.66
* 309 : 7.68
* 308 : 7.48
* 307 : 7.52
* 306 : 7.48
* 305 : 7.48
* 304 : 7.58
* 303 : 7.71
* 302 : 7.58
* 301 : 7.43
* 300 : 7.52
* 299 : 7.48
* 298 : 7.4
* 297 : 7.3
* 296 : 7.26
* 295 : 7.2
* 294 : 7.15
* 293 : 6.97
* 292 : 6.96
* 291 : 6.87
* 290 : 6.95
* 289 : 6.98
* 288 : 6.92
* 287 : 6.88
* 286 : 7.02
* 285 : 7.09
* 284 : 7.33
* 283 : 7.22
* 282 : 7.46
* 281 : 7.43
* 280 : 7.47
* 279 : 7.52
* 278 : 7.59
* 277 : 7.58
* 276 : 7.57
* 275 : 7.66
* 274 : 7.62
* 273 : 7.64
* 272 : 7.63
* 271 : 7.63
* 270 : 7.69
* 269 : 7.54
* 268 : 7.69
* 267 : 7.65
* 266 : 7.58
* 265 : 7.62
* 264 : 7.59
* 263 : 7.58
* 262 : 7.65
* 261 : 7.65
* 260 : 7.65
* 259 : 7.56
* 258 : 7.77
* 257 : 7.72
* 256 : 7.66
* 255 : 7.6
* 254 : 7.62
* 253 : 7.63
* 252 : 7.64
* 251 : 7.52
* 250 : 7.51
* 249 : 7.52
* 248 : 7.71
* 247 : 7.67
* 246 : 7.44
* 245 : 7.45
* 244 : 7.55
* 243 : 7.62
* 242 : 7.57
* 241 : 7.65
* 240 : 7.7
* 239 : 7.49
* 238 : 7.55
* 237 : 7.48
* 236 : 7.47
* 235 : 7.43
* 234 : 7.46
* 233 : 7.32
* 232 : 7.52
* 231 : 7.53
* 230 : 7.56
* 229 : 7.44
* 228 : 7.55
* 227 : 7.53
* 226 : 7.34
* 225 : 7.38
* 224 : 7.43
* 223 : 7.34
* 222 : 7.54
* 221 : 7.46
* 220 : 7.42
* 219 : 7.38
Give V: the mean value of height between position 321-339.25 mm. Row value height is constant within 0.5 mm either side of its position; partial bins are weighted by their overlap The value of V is 7.43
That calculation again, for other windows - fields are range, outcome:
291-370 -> 6.68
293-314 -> 7.47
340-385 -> 5.38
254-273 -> 7.64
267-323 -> 7.43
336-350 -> 7.04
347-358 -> 5.96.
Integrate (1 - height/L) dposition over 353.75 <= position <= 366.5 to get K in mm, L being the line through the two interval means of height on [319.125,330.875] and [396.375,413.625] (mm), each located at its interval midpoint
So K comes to 5.0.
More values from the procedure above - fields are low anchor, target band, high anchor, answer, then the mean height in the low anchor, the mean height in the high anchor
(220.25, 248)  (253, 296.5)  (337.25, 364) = -2.8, 7.5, 6.02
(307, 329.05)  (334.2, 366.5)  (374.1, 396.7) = 4.6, 7.53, 6.3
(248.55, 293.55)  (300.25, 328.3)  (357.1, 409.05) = -2.9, 7.46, 5.83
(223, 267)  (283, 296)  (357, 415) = 0.1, 7.55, 6.02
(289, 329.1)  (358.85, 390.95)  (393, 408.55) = 9.7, 7.43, 7.25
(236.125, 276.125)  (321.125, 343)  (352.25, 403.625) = -3.5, 7.61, 5.63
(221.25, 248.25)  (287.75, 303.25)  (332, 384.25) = -1.5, 7.51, 5.66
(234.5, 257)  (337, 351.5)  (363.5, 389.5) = -3.1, 7.57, 5.13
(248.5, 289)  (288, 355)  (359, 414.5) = -3.7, 7.52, 6.05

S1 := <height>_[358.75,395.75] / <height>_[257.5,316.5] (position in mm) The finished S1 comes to 0.7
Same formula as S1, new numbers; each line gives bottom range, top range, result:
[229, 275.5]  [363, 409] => 0.79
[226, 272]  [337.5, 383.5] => 0.72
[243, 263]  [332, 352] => 0.92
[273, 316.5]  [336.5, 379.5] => 0.74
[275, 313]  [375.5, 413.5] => 0.93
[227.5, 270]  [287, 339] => 0.98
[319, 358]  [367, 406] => 0.88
